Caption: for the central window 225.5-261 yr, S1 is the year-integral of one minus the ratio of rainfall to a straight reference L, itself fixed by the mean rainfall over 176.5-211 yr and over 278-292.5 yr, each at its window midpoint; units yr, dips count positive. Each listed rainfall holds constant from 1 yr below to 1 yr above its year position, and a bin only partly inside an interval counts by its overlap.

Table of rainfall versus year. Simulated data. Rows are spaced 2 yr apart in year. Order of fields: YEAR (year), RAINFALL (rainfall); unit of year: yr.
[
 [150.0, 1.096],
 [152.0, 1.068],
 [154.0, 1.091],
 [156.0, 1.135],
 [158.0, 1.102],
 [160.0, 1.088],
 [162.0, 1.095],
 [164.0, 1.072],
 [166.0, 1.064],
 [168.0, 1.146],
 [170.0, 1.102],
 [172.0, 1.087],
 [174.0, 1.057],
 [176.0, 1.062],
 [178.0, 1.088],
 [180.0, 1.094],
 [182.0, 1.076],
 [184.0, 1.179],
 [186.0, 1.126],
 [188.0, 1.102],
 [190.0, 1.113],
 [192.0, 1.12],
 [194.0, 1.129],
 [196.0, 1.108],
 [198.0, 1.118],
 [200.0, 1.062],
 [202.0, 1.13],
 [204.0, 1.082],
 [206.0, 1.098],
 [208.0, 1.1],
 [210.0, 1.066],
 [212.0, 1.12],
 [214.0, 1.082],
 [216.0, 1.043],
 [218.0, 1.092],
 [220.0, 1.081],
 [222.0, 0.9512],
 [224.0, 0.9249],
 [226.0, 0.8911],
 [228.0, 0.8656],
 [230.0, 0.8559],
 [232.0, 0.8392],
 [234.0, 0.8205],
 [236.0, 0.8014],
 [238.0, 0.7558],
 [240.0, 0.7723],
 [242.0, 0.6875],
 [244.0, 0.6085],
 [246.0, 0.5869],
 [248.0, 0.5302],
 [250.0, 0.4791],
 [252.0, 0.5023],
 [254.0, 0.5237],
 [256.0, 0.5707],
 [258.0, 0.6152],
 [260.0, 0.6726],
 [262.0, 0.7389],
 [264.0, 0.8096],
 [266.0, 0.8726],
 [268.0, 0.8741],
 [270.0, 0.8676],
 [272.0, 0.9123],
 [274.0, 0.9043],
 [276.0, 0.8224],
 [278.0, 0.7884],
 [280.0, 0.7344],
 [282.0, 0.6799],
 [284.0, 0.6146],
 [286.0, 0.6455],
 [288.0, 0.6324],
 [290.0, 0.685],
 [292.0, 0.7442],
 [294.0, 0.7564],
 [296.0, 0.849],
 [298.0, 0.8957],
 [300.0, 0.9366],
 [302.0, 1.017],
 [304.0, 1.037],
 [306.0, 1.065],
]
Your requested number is 7.9 yr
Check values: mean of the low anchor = 1.1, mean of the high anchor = 0.682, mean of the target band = 0.685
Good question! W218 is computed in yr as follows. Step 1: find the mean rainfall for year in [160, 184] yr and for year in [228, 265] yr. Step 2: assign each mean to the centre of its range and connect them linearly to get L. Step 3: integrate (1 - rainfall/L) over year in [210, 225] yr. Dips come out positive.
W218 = -3.6 yr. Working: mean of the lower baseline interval 1.09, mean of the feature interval 1.04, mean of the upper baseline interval 0.681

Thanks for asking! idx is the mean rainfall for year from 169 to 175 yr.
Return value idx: 1.08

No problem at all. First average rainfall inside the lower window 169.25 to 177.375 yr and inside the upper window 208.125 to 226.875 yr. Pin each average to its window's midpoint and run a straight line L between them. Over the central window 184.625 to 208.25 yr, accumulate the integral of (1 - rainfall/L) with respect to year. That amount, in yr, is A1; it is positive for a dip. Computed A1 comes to -1.2 yr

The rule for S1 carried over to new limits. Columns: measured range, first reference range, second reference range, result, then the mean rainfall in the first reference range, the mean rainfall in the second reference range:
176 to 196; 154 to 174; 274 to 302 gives -1.42 yr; 1.1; 0.768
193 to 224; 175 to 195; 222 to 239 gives -3.33 yr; 1.11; 0.851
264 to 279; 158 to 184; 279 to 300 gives -1.36 yr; 1.09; 0.734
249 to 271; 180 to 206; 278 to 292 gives 2.93 yr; 1.11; 0.68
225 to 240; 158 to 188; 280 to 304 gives 1.74 yr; 1.1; 0.778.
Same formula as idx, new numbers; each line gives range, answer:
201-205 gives 1.11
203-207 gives 1.09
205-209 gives 1.1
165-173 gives 1.1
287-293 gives 0.687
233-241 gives 0.788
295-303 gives 0.925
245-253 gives 0.525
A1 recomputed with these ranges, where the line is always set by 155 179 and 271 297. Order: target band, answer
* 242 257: 5.3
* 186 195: -0.8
